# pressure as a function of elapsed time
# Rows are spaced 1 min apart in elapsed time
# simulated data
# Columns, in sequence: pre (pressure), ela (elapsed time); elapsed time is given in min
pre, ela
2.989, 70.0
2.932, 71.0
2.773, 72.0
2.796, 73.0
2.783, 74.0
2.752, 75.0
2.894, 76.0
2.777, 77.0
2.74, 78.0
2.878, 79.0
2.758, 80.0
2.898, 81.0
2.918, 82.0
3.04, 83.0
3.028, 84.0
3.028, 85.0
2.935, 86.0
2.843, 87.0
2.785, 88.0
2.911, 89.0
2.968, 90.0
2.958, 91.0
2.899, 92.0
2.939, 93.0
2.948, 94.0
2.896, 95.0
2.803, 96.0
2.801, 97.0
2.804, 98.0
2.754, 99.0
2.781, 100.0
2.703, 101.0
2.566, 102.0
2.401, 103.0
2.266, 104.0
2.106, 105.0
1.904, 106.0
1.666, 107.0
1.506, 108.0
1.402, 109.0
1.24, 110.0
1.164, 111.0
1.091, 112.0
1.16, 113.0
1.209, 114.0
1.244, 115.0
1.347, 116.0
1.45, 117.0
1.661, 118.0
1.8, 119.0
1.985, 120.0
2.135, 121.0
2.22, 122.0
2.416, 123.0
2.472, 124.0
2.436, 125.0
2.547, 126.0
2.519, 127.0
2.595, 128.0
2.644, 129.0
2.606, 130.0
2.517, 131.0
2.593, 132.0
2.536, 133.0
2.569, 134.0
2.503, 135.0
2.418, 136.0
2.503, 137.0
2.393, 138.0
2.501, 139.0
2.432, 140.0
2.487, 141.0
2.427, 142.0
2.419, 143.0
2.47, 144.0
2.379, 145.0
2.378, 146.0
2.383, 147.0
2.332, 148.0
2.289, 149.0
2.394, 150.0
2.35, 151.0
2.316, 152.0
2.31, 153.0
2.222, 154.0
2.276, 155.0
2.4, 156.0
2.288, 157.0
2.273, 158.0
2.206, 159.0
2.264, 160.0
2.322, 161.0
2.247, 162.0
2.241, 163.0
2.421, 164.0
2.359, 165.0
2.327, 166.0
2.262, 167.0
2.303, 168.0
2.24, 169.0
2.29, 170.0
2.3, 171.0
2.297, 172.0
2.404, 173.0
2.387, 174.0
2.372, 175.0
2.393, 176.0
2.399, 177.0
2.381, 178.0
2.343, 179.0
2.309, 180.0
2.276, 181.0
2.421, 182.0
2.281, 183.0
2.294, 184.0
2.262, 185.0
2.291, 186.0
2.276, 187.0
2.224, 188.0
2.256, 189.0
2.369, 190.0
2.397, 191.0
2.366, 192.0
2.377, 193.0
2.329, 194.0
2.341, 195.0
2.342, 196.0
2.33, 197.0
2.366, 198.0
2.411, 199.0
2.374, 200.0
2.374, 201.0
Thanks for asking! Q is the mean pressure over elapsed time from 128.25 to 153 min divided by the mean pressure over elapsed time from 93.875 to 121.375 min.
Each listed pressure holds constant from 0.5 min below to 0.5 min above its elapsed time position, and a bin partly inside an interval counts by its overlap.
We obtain 1.24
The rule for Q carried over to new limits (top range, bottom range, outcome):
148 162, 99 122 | 1.28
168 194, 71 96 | 0.81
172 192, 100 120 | 1.36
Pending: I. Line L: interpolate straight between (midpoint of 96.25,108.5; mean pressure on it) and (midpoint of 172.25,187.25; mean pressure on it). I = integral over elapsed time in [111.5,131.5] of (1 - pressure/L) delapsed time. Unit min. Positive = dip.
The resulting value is 3.0 min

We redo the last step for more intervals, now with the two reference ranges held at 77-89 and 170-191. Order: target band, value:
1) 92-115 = 5.3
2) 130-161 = 1.6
